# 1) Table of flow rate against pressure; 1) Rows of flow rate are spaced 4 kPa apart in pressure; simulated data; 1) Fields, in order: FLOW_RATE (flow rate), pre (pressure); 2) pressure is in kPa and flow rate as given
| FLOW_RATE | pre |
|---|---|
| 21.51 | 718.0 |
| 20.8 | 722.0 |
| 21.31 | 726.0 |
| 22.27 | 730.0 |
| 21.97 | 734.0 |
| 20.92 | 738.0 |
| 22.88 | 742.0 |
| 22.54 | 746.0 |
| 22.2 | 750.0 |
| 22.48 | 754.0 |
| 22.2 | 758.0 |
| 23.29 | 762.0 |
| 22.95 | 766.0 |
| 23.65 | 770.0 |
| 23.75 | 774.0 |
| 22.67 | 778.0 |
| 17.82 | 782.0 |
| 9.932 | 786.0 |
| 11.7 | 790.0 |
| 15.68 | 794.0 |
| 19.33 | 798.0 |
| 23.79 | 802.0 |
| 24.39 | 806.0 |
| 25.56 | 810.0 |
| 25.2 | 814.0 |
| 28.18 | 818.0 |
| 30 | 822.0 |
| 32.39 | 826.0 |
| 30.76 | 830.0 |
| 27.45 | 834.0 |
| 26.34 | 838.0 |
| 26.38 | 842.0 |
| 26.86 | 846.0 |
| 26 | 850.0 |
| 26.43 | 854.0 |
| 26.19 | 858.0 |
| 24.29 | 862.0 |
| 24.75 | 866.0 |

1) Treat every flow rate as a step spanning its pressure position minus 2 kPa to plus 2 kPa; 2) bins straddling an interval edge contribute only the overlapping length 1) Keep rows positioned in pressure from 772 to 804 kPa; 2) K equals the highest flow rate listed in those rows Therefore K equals 23.79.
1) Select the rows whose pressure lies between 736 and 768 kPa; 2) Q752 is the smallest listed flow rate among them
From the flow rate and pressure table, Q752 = 20.92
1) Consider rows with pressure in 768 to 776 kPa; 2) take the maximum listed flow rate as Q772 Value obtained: 23.75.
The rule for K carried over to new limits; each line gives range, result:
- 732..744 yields 22.88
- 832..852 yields 27.45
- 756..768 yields 23.29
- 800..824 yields 30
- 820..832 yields 32.39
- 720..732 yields 22.27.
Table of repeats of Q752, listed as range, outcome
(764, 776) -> 22.95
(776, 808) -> 9.932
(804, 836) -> 24.39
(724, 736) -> 21.31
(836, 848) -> 26.34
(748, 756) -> 22.2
